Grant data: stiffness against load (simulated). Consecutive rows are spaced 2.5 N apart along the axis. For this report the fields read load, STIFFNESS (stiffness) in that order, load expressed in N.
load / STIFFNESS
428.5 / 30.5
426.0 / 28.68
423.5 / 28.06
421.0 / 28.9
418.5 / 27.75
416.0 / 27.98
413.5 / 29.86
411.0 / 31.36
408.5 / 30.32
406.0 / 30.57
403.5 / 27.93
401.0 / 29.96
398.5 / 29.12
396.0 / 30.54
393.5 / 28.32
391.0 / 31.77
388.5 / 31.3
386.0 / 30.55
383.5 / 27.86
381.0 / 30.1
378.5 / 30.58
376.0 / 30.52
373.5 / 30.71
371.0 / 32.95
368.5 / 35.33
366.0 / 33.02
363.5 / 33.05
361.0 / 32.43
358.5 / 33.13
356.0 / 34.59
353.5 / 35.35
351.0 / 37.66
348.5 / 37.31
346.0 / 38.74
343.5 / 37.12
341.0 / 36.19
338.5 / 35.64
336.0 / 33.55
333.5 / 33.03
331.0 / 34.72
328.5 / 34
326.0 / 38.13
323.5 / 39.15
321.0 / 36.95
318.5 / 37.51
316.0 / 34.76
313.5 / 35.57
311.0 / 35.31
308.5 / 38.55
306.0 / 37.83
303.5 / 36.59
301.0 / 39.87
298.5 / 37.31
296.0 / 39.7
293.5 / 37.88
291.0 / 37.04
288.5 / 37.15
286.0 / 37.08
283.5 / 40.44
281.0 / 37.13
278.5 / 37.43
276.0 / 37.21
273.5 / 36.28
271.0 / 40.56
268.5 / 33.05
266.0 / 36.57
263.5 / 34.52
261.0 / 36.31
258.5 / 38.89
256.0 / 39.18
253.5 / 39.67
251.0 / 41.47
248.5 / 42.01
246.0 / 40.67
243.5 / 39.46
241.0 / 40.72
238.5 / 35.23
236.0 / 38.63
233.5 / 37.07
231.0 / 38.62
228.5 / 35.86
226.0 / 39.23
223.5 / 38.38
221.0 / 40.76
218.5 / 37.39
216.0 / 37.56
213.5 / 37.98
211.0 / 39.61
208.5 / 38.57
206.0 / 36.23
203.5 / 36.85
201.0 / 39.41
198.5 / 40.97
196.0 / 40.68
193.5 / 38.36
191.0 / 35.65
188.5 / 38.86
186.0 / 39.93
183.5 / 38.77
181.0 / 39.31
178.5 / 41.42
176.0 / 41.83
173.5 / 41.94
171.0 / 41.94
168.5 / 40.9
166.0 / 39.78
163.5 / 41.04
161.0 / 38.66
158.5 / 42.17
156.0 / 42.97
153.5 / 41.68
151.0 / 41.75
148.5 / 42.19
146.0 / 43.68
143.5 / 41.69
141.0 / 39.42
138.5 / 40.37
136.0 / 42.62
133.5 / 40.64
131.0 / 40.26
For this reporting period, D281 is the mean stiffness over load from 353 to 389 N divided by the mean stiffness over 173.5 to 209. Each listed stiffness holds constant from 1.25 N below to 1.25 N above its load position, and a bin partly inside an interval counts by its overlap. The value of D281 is 0.82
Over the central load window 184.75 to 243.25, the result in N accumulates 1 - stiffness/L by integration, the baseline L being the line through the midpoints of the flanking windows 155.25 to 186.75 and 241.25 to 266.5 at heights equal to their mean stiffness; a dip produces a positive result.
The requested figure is 2.2 N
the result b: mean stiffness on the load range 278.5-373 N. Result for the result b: 36.2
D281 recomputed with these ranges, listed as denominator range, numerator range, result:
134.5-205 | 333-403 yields 0.81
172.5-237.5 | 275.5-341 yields 0.95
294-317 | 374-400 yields 0.81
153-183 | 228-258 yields 0.95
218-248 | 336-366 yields 0.92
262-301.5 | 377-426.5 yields 0.79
